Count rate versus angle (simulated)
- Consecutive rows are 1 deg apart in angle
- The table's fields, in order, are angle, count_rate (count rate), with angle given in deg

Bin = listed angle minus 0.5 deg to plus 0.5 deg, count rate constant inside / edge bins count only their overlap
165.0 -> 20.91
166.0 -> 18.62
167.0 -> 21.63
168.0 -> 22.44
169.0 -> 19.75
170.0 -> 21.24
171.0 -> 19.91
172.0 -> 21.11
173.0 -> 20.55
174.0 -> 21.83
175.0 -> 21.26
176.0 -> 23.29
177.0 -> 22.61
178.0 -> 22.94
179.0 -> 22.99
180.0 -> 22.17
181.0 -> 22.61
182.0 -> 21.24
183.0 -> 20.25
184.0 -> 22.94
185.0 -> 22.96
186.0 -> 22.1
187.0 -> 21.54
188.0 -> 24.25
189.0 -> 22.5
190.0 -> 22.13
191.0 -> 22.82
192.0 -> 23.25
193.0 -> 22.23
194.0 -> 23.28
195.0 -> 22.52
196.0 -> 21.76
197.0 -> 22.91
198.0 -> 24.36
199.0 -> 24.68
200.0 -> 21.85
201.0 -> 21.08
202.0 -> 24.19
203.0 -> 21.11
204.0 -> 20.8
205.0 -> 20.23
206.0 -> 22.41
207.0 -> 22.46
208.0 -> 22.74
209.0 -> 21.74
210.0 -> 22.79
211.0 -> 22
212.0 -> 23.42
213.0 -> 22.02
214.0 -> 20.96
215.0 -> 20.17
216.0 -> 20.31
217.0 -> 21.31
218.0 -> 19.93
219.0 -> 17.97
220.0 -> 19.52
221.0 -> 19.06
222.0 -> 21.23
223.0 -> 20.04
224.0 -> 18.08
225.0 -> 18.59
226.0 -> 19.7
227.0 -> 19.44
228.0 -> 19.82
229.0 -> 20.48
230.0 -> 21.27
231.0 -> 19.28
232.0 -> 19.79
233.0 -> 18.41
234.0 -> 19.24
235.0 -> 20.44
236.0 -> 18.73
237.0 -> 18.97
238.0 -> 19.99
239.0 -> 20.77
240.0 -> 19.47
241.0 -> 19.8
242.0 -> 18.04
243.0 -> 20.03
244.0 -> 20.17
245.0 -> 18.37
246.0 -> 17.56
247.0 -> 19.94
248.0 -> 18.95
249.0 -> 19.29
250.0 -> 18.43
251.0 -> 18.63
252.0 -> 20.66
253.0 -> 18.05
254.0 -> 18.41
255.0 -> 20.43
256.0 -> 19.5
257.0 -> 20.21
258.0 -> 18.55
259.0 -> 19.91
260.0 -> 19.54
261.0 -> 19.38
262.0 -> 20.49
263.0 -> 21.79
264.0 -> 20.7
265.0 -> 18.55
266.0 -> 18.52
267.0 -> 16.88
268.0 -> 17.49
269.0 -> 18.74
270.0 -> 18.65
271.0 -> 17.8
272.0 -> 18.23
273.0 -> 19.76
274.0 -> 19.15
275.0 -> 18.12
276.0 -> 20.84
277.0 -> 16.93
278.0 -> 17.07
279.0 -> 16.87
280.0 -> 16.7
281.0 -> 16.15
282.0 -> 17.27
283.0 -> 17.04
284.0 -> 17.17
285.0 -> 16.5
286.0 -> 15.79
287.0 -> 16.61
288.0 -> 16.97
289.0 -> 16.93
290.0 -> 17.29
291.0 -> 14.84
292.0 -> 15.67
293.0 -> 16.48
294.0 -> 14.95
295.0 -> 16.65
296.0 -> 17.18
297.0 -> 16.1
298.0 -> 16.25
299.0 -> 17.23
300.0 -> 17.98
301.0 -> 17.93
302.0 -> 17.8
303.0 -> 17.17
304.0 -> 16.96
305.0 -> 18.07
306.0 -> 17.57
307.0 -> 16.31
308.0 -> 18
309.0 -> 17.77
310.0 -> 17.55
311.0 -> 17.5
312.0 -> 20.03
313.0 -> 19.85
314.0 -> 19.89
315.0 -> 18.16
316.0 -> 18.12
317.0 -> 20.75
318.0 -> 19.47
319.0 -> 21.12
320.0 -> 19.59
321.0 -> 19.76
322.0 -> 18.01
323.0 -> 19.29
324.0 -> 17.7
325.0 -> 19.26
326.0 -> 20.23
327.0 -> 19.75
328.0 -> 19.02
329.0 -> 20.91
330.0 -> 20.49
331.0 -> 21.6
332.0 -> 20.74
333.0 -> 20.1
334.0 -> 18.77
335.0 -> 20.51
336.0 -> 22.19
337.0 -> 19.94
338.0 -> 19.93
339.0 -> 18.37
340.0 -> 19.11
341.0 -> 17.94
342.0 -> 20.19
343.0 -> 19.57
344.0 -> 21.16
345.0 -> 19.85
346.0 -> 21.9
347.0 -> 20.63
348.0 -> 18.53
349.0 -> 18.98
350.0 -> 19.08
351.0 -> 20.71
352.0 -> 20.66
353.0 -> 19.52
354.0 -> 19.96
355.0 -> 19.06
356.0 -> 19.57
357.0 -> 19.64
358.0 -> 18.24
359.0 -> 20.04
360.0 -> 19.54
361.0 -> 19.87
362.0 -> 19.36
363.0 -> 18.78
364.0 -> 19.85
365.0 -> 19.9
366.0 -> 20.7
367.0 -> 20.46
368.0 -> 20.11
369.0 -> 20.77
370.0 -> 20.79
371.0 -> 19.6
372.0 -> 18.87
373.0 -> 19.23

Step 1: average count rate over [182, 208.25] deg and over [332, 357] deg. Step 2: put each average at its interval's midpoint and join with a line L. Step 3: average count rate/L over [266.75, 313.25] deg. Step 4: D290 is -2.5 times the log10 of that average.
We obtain 0.20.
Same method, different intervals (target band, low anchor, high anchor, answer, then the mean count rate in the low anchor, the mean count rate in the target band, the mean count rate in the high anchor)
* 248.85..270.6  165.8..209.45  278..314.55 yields -0.02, 22.1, 19.2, 17.1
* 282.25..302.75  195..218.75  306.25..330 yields 0.18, 21.9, 16.7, 19.1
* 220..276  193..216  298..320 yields 0.07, 22.2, 19.3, 18.3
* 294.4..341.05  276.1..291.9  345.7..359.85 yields -0.04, 16.8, 18.8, 19.7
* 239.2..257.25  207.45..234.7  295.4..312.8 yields 0.01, 20.3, 19.2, 17.5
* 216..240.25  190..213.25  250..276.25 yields 0.07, 22.5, 19.7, 19.2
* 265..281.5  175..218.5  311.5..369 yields 0.16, 22.2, 18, 19.8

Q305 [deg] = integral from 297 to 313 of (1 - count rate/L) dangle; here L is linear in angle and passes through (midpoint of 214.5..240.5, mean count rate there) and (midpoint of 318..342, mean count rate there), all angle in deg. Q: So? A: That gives 1.7 deg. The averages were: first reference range 19.7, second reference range 19.8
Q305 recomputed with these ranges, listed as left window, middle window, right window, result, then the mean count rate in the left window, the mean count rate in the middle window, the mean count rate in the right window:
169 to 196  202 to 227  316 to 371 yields 1.0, 22.1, 20.8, 19.8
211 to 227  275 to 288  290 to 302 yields 0.1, 20.2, 17.1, 16.6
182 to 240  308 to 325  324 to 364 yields 0.9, 21.2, 19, 19.8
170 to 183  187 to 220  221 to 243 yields -2.1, 21.8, 22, 19.6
